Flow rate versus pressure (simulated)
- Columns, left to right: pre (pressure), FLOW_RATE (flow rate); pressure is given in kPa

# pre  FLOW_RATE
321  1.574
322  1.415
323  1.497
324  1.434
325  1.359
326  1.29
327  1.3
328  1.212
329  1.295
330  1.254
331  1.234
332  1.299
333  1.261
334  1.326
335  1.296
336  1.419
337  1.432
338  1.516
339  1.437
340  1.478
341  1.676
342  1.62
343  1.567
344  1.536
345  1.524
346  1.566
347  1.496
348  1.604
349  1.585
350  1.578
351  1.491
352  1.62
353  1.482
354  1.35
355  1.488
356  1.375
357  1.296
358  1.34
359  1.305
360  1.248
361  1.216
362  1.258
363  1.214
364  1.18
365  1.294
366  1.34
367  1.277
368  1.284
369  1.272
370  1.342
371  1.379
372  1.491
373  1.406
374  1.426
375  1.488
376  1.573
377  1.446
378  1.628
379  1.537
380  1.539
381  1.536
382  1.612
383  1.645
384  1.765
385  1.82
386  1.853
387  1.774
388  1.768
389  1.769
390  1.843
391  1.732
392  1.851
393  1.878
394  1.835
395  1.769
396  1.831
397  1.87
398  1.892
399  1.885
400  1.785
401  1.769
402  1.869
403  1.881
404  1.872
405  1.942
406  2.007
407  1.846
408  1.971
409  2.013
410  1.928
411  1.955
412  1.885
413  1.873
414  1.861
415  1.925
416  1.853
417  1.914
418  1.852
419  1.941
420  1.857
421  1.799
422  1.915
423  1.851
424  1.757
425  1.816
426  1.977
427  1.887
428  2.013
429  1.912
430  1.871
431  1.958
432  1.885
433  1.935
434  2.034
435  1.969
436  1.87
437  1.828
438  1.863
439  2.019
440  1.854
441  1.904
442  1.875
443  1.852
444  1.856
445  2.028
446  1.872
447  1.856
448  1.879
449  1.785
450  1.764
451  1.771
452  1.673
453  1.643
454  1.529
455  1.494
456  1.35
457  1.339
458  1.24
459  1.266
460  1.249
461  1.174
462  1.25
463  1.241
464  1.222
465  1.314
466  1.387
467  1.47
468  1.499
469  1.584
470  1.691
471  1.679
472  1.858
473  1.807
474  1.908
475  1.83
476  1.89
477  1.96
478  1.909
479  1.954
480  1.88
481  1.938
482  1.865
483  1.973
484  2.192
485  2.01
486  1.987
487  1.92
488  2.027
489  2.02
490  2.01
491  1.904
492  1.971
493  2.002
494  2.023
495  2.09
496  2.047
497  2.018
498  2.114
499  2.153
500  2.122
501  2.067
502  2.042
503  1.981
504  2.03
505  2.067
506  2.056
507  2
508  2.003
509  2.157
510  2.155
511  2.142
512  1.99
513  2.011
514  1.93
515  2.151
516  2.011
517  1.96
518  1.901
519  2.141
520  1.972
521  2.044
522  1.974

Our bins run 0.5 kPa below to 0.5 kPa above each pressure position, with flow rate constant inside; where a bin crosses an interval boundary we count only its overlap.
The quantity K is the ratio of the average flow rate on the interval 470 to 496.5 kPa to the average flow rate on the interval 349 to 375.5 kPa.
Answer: 1.42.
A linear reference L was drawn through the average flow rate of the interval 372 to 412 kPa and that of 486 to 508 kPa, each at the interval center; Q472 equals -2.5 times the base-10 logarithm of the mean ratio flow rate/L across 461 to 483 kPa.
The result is 0.18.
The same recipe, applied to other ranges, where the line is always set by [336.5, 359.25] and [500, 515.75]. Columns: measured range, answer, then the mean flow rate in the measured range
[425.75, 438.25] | -0.08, 1.92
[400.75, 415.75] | -0.12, 1.91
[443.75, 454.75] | 0.04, 1.78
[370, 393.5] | -0.01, 1.64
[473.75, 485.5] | 0.01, 1.94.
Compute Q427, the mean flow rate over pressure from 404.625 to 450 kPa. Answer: 1.9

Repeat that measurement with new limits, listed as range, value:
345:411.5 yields 1.61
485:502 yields 2.03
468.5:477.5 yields 1.8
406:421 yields 1.91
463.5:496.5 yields 1.84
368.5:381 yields 1.46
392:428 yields 1.88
